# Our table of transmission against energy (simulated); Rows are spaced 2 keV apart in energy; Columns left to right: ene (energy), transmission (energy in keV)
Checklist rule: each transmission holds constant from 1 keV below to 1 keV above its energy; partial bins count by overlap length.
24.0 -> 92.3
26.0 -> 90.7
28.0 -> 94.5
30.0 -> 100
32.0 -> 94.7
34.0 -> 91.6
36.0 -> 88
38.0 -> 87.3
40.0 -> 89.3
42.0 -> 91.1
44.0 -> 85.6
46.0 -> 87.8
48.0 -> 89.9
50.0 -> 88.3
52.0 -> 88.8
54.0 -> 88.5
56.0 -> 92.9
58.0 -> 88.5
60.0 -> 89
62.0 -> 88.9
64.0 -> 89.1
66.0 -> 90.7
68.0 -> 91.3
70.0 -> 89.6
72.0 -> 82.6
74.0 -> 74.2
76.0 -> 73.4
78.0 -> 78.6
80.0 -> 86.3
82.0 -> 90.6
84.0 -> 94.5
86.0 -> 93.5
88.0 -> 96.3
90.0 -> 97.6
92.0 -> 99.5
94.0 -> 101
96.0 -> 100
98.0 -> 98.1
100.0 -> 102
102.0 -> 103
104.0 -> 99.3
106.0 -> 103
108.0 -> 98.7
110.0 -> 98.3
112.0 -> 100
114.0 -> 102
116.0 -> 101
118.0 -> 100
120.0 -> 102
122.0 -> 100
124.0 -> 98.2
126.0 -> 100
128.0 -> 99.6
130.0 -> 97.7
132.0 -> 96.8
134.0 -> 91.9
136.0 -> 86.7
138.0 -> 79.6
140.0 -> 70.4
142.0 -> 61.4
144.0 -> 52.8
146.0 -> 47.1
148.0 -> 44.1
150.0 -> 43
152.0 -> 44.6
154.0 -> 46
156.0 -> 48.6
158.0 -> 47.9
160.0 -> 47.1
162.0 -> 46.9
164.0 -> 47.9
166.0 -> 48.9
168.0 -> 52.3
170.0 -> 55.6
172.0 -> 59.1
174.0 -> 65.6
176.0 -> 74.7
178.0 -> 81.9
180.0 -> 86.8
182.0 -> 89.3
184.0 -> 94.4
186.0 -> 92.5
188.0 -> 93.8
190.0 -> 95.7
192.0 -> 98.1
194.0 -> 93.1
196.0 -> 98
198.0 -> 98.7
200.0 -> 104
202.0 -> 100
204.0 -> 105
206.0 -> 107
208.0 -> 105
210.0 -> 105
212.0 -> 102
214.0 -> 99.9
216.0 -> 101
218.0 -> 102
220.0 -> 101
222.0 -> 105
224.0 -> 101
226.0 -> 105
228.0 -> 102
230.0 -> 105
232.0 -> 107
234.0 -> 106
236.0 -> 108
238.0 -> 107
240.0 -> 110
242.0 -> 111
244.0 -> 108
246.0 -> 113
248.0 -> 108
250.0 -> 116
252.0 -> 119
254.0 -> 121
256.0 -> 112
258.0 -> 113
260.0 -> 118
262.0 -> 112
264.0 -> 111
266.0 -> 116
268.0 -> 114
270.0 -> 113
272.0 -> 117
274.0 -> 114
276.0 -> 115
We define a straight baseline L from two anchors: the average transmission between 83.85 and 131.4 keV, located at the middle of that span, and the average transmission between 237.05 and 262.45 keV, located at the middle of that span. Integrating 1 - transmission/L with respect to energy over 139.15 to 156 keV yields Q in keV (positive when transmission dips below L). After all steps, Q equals 8.5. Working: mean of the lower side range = 99.5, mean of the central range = 50.9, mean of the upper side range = 113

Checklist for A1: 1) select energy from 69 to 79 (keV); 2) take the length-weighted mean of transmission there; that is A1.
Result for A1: 79.7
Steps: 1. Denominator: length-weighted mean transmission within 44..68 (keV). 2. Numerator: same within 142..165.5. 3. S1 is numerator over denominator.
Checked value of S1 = 0.53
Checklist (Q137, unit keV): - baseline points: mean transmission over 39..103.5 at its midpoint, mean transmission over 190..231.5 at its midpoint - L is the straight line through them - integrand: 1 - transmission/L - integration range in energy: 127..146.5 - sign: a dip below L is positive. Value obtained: 3.4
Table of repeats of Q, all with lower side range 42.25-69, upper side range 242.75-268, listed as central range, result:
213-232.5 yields 1.3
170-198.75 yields 5.2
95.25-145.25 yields 1.8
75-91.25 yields 0.6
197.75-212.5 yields 0.6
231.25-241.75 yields 0.3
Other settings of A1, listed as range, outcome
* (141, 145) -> 57.1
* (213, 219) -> 101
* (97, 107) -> 101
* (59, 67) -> 89.4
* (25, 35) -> 94.3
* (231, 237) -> 107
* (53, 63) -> 89.6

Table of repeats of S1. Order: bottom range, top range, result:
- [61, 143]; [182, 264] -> 1.13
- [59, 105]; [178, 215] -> 1.07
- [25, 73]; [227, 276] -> 1.24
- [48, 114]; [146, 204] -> 0.77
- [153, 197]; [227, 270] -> 1.57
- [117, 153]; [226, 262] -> 1.41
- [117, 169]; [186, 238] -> 1.47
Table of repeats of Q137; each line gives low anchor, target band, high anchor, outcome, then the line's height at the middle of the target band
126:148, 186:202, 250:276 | -0.4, 94.7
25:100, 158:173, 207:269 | 7.4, 101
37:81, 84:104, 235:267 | -1.6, 91.6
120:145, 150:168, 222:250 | 8.8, 92.1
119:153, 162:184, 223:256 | 5.6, 88.8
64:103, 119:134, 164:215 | -1.5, 90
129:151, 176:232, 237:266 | -2.4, 94.7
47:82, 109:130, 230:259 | -1.3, 94.1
